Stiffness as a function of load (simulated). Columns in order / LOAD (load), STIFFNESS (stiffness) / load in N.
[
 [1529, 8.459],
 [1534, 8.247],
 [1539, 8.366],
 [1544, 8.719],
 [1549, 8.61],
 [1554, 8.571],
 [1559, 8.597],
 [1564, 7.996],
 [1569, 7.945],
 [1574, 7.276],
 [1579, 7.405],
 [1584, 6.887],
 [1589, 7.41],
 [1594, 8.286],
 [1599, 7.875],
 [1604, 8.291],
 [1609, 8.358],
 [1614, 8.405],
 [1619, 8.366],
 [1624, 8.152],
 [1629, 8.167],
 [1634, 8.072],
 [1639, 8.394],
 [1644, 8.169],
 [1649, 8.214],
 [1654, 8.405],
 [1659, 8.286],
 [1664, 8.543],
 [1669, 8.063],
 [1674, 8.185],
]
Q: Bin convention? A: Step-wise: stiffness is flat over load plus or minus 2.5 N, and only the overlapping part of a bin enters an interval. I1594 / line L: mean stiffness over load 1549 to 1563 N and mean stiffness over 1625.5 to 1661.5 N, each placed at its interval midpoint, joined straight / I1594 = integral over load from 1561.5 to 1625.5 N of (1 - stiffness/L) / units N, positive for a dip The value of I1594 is 3.88 N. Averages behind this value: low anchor 8.53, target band 7.89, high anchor 8.24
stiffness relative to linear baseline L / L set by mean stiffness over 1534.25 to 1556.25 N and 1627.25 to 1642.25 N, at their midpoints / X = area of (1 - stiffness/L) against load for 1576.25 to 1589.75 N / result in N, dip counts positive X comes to 1.91 N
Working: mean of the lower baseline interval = 8.53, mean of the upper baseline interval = 8.21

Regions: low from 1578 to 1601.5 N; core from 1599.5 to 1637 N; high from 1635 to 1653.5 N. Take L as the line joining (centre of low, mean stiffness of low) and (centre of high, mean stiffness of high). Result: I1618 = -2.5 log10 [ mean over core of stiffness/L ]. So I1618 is -0.04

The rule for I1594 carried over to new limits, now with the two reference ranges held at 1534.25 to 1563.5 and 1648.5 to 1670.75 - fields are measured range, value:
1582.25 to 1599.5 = 1.7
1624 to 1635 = 0.3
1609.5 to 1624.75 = 0.1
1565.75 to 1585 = 2.3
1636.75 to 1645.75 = 0.1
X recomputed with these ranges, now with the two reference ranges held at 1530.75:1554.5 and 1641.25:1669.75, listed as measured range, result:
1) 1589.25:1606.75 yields 0.71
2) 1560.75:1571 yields 0.53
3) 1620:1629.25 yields 0.18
